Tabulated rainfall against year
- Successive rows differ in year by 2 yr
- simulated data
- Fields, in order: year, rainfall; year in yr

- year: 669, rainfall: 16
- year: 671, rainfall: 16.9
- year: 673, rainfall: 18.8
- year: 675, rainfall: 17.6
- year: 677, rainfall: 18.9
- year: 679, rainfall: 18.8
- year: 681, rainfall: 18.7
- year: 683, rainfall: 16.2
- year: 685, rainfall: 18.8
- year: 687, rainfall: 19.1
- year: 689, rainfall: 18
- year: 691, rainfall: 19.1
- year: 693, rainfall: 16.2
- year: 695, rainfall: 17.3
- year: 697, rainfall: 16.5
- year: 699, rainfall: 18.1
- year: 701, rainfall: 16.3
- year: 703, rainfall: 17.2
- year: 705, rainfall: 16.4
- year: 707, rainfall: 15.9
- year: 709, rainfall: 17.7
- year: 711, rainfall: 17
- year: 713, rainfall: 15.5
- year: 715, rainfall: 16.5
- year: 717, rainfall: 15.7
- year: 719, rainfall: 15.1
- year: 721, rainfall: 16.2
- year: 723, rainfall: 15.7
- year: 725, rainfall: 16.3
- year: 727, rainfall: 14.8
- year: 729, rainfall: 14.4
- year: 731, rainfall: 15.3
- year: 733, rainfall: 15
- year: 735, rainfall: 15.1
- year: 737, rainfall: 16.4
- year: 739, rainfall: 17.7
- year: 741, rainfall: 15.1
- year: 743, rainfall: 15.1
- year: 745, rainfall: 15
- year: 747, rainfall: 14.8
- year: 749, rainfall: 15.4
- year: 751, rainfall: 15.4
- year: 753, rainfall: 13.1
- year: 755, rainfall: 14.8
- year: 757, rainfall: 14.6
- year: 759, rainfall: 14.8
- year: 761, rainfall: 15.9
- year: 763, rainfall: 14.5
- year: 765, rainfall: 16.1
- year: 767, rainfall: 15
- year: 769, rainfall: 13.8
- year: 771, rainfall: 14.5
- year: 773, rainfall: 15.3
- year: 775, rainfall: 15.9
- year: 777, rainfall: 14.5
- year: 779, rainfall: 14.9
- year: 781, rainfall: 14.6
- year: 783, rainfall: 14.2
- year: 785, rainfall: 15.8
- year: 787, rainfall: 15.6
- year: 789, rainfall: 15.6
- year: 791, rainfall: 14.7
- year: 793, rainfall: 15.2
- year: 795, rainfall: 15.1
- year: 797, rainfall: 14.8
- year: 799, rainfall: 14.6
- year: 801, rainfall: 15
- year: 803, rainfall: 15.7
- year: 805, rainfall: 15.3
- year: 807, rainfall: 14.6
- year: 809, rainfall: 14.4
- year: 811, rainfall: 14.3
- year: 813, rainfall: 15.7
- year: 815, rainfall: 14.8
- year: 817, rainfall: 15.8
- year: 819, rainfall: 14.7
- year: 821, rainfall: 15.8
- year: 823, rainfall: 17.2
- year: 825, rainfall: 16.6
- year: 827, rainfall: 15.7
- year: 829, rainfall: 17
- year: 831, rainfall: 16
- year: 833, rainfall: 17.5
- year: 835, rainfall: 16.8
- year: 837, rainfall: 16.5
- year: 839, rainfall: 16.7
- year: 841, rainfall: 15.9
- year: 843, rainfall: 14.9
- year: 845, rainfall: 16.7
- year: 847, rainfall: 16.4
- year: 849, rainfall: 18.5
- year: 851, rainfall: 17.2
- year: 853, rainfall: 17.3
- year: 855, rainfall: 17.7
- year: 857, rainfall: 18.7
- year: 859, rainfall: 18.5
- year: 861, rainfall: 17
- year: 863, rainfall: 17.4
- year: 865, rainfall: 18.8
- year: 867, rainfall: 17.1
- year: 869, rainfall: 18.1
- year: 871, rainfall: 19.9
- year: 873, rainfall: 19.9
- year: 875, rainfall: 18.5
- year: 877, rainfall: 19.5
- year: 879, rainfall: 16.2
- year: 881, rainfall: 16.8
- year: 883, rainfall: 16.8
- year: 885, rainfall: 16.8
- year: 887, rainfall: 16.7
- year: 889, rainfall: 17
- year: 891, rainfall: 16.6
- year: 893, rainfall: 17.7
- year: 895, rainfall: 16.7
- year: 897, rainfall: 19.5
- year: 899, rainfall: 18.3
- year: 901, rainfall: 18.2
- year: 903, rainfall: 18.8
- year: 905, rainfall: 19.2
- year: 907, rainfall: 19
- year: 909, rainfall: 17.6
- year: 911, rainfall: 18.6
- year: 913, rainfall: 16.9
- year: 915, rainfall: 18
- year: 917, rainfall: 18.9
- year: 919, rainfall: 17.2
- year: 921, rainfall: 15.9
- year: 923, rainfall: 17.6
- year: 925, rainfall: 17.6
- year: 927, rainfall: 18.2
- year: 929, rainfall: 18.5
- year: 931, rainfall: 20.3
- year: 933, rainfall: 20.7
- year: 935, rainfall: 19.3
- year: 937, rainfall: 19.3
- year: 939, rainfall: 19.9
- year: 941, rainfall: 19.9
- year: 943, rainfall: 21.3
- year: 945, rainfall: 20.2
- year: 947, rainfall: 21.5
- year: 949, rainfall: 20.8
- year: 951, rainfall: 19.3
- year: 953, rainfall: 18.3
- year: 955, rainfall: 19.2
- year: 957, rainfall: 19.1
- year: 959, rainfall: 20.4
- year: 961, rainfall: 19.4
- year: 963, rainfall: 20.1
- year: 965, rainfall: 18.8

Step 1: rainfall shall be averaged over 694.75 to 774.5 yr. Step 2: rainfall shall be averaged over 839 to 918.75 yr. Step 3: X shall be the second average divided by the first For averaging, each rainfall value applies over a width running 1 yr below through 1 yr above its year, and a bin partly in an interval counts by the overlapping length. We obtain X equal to 1.14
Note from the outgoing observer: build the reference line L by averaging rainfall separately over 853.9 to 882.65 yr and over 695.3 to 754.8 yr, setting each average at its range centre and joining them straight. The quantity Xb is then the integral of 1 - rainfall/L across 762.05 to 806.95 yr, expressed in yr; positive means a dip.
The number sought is 4.68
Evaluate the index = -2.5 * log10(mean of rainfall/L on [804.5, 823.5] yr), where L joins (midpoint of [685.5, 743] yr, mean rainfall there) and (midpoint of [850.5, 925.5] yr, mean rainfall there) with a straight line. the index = 0.14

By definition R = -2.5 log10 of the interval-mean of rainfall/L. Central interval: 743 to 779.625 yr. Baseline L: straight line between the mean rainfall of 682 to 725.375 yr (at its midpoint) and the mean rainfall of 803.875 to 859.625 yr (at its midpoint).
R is 0.12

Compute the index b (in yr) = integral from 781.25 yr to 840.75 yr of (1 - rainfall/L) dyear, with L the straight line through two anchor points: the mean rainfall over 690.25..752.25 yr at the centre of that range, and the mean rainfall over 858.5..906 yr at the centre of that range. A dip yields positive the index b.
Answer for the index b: 5.3 yr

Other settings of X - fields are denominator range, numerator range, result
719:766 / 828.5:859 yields 1.11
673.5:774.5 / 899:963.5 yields 1.18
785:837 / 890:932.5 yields 1.16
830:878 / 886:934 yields 1.03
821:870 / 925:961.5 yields 1.15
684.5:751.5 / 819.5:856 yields 1.02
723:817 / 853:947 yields 1.21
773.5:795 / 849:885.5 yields 1.19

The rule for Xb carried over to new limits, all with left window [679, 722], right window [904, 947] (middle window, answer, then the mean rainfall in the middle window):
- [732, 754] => 2.7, 15.3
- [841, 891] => 2.2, 17.5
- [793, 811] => 3.0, 14.9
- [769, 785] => 2.6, 14.8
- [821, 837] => 1.3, 16.6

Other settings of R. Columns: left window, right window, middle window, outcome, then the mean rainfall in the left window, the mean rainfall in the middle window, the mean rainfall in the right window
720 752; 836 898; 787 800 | 0.09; 15.5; 15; 17.5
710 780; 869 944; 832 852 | 0.03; 15.3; 16.7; 18.3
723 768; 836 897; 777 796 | 0.07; 15.2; 15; 17.5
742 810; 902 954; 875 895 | 0.04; 15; 17.2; 19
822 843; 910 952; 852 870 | -0.04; 16.5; 17.8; 19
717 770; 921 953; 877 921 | 0.06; 15.2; 17.7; 19.5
